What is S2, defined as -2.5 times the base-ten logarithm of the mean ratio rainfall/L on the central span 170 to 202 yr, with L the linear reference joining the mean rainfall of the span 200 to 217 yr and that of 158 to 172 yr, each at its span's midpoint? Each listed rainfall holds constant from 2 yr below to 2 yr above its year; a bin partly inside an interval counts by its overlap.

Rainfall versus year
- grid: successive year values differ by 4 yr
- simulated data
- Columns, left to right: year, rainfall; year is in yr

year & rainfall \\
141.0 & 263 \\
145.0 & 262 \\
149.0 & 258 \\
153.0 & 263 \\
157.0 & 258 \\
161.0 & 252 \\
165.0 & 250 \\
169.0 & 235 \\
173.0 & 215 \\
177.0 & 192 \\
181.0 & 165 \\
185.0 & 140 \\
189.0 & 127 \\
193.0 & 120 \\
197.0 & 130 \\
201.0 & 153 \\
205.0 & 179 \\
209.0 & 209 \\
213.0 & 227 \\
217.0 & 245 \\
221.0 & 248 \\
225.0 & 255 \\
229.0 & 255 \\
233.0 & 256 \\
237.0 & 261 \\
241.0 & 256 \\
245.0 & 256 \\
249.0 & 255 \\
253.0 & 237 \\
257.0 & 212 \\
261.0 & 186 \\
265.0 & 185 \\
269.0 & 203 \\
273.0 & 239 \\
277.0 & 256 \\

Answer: 0.38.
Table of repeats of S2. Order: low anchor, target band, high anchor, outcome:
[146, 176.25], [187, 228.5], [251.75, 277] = 0.197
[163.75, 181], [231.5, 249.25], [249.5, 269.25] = -0.219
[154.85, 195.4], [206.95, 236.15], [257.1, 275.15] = -0.211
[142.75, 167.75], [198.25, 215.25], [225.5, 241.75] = 0.327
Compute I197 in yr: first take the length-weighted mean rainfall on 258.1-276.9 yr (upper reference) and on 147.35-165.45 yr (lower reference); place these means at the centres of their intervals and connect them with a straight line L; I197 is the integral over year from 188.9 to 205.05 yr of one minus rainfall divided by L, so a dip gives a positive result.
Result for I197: 6.8 yr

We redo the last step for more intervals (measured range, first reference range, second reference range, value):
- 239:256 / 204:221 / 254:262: -3.2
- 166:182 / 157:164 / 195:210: 1.3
